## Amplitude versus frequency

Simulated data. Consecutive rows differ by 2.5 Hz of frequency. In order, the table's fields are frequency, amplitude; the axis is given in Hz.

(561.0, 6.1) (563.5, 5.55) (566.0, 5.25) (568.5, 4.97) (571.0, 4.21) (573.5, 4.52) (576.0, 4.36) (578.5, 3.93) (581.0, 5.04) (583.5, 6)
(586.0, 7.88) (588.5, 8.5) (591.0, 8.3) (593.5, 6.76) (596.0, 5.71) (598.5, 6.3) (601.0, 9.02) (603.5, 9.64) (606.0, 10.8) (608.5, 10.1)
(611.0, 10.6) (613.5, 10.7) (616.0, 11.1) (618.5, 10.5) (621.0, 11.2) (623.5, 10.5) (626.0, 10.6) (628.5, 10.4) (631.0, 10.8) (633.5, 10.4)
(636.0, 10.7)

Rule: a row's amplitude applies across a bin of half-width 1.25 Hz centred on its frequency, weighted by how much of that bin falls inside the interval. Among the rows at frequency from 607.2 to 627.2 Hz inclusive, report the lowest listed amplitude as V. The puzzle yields 10.1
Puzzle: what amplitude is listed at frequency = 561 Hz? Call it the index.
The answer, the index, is 6.1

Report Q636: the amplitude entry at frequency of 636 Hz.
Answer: 10.7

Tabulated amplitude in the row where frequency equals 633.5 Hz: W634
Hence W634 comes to 10.4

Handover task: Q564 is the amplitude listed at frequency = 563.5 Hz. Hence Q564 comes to 5.55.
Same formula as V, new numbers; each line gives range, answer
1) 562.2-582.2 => 3.93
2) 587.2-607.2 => 5.71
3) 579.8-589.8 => 5.04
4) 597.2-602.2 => 6.3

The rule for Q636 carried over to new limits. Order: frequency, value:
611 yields 10.6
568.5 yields 4.97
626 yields 10.6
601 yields 9.02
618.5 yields 10.5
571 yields 4.21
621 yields 11.2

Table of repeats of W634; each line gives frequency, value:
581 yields 5.04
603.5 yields 9.64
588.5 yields 8.5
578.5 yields 3.93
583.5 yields 6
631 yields 10.8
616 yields 11.1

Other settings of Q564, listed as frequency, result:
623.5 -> 10.5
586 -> 7.88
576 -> 4.36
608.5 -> 10.1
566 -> 5.25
